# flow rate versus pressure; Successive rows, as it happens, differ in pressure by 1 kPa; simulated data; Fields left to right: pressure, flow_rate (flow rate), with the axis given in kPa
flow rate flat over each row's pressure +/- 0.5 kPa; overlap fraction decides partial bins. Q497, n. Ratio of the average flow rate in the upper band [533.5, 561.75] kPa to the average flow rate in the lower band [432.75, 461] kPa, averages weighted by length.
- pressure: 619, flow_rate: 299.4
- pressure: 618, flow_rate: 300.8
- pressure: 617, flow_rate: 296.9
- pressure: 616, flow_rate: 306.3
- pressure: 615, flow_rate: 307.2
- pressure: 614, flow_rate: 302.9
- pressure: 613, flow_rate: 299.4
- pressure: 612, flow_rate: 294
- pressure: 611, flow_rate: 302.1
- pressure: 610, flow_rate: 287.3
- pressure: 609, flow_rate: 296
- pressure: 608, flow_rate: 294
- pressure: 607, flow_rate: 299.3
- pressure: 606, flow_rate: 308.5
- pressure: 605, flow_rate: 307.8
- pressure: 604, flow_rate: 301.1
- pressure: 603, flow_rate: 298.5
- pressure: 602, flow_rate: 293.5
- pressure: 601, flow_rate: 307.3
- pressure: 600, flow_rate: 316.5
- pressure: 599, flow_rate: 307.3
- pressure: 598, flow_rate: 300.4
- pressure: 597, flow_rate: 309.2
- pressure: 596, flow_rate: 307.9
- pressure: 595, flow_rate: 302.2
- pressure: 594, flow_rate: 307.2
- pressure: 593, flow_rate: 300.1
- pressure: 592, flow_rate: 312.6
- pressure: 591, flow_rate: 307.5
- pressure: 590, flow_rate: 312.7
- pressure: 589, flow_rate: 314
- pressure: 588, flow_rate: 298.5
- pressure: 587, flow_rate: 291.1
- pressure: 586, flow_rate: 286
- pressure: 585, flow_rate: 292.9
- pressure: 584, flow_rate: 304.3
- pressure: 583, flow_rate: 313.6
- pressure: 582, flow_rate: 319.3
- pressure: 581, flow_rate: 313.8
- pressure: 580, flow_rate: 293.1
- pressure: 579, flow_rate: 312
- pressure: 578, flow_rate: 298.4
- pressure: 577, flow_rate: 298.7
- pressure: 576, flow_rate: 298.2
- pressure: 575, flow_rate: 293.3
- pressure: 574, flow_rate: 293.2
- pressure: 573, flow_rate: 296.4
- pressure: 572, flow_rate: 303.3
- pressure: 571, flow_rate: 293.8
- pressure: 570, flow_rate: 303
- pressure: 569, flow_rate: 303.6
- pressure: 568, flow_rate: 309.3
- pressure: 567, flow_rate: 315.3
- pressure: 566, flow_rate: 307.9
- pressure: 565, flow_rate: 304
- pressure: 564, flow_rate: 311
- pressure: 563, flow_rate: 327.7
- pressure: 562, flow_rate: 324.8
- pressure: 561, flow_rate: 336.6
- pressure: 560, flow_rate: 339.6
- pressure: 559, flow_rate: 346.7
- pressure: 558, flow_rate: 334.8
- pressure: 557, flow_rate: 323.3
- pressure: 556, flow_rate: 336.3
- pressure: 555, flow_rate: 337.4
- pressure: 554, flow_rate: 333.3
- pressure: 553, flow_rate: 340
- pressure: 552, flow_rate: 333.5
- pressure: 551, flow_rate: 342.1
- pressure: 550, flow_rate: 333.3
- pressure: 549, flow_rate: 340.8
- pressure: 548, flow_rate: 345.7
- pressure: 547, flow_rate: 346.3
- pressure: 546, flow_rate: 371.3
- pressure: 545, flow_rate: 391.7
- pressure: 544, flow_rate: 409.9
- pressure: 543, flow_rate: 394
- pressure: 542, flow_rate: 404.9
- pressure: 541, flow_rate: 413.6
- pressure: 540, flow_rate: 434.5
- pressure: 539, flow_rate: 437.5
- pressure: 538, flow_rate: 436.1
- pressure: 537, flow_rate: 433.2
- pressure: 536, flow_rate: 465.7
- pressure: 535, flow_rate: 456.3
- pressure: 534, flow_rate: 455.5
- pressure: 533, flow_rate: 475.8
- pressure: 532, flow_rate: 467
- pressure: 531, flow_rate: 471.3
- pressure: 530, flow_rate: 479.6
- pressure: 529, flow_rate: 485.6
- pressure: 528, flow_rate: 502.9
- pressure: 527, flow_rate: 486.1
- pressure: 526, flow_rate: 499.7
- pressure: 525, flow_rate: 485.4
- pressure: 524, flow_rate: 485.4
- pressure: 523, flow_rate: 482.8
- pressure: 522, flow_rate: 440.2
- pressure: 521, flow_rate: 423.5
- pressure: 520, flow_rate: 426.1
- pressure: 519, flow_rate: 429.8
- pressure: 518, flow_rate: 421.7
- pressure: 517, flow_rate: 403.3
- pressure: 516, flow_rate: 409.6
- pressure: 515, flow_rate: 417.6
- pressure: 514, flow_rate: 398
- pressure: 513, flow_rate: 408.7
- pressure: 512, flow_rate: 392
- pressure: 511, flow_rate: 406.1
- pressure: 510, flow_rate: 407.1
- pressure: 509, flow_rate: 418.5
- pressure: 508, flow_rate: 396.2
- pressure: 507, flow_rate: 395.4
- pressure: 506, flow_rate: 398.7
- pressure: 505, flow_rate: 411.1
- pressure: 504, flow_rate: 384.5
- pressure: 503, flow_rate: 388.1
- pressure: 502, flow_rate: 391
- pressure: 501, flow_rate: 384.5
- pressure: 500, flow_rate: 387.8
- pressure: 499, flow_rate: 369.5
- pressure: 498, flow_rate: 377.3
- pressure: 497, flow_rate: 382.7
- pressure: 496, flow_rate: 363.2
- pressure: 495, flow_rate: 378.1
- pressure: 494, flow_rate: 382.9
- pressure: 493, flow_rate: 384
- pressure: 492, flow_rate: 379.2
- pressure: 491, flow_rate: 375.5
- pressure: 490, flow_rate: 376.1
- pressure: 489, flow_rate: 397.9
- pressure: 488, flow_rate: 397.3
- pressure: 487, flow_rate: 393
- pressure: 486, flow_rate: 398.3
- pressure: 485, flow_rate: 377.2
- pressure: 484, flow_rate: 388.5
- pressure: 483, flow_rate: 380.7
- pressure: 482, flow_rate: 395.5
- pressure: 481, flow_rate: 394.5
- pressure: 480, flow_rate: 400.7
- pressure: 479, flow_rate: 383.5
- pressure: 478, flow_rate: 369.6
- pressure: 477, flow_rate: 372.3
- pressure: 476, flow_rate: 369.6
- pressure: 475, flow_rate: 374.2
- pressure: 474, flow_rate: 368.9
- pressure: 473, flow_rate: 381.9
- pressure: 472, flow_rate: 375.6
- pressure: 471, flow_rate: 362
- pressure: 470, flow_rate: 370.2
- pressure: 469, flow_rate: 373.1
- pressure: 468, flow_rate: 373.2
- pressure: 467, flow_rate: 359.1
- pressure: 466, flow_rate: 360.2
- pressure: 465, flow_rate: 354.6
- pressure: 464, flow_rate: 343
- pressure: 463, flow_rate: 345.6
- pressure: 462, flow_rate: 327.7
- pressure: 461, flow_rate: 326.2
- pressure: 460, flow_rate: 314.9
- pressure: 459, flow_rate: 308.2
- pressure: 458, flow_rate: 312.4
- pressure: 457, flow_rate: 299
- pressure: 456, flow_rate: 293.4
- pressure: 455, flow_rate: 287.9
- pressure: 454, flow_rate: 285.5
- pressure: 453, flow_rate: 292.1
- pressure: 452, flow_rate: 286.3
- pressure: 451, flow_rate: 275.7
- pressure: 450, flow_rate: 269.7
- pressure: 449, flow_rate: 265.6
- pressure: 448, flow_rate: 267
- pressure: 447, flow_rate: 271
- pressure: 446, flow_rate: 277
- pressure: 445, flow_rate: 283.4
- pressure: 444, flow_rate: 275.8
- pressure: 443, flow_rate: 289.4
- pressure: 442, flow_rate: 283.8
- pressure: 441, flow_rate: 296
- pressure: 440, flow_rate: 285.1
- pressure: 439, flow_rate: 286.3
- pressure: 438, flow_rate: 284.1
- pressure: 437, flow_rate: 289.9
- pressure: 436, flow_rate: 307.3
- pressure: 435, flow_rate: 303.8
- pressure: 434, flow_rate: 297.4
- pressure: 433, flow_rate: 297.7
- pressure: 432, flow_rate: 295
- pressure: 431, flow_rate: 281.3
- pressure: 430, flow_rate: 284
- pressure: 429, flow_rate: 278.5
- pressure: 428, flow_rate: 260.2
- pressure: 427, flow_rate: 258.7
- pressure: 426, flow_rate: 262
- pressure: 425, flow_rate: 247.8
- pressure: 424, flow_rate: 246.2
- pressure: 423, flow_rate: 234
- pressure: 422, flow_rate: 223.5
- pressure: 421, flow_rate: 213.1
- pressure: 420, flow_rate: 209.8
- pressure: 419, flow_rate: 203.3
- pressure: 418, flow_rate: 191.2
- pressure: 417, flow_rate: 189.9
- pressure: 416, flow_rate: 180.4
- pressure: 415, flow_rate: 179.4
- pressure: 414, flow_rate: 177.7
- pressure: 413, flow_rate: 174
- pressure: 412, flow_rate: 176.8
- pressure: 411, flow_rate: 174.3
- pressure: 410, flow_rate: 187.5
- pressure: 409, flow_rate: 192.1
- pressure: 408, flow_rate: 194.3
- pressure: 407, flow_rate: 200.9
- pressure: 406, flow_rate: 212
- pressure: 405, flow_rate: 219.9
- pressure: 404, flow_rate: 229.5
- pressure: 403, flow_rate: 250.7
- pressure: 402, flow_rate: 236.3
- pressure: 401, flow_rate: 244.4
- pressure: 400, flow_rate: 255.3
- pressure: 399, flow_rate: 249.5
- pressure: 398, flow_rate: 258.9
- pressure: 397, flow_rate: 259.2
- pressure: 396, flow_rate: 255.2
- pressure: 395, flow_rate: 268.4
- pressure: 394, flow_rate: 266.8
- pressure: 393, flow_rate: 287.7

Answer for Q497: 1.30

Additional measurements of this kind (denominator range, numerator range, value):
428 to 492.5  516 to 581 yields 1.15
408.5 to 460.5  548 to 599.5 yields 1.22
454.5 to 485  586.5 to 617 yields 0.85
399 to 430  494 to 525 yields 1.86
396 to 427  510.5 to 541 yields 2.06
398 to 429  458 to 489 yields 1.69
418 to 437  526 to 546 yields 1.72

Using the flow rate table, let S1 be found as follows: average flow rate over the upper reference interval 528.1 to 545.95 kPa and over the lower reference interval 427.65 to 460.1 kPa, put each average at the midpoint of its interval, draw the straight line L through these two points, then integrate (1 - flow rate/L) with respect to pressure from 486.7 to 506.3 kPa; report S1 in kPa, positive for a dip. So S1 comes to -0.6 kPa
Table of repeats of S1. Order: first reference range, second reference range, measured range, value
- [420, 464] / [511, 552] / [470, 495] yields -2.5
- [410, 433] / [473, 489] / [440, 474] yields 0.6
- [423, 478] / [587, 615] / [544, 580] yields -2.4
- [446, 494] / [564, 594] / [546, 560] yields -1.1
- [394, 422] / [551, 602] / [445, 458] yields -2.3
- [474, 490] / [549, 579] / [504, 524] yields -3.2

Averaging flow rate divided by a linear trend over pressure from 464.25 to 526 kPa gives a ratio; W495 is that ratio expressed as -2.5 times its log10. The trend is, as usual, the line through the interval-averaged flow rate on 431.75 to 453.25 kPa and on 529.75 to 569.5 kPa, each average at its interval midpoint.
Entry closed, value -0.20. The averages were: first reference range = 285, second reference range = 374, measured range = 395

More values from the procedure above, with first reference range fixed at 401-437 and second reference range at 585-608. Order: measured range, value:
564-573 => -0.05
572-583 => -0.02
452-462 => -0.22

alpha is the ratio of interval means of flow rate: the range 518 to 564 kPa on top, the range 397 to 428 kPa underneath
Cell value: 1.87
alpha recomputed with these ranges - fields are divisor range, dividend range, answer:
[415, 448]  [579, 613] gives 1.16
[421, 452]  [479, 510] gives 1.41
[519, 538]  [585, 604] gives 0.65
